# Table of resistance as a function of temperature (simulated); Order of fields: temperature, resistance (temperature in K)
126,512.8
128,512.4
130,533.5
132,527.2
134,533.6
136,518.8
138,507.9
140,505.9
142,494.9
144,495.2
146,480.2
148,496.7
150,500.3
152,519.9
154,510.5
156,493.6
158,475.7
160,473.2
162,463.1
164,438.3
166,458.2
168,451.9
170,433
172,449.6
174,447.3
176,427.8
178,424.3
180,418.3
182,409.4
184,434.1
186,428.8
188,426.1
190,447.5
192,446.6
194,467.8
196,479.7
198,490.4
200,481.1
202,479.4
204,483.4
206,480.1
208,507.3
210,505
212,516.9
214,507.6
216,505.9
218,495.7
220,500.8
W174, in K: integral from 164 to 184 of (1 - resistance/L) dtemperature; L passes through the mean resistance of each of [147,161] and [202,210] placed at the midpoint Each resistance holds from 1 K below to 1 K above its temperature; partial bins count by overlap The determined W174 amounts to 2.36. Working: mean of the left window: 496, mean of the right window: 491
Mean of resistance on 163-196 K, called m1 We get 439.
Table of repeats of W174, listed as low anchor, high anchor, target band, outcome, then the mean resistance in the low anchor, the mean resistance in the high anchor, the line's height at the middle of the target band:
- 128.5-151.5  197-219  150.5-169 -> 1.0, 509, 496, 505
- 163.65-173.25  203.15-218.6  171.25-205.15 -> 1.6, 447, 501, 472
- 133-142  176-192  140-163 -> -0.2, 514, 428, 488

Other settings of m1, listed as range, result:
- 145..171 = 477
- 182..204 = 457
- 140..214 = 469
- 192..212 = 486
